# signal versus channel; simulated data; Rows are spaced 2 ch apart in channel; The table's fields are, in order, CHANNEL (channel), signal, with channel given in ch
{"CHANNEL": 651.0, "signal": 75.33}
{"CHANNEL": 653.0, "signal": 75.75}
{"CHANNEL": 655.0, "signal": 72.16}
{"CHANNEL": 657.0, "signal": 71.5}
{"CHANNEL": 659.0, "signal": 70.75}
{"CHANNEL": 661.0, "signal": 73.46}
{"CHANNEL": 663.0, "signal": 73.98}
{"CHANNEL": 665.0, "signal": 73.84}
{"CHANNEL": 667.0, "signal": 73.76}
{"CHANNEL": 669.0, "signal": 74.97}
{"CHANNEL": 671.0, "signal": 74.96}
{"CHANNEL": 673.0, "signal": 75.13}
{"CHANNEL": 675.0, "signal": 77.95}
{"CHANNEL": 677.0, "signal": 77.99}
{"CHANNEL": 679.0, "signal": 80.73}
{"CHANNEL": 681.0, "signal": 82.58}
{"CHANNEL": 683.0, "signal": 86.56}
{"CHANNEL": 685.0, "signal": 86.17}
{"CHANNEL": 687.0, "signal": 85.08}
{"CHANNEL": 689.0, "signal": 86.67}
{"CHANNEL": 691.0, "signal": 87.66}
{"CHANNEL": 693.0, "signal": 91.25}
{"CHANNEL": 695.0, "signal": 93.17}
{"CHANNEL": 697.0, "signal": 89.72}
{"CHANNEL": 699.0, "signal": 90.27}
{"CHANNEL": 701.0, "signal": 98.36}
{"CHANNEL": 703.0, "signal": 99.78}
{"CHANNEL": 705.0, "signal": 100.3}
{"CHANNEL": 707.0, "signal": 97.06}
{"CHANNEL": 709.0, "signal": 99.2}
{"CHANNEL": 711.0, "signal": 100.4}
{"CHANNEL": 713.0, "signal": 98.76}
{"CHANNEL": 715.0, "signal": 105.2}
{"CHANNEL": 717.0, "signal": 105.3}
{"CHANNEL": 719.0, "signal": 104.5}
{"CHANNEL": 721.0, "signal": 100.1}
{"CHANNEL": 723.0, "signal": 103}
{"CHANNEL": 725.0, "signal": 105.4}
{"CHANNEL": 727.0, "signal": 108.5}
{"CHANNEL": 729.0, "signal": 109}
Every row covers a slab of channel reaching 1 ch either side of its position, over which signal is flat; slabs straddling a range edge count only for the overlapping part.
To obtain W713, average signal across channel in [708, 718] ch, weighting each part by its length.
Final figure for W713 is 102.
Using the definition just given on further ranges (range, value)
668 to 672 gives 75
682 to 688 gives 85.9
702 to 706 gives 100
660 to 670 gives 74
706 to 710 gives 98.1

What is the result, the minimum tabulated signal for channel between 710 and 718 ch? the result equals 98.76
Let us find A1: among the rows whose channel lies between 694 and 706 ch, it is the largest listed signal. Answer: 100.3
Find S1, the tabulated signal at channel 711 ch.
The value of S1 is 100.4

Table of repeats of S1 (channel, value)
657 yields 71.5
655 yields 72.16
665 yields 73.84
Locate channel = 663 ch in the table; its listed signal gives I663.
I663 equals 73.98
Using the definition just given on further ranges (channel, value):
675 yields 77.95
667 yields 73.76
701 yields 98.36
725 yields 105.4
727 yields 108.5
